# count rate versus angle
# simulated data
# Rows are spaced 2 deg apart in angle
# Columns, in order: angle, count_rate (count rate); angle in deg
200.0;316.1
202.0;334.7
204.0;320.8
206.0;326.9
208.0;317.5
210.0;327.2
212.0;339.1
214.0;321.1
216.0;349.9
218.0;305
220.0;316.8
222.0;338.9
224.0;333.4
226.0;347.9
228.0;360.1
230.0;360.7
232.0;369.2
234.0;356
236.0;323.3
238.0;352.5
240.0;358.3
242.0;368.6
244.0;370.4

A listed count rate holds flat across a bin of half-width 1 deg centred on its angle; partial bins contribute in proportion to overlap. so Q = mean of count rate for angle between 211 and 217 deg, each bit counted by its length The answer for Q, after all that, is 337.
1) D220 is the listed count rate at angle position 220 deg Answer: 316.8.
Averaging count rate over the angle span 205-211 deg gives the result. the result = 324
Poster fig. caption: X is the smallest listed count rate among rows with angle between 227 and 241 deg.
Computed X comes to 323.3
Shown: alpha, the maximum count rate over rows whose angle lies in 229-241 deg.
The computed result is 369.2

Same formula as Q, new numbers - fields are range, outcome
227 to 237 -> 354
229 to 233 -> 365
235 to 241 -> 345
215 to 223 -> 328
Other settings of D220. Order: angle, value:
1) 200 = 316.1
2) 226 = 347.9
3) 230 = 360.7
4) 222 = 338.9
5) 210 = 327.2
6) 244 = 370.4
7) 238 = 352.5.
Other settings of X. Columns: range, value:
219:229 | 316.8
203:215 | 317.5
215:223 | 305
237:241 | 352.5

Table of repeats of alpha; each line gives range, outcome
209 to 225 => 349.9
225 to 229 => 360.1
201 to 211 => 334.7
